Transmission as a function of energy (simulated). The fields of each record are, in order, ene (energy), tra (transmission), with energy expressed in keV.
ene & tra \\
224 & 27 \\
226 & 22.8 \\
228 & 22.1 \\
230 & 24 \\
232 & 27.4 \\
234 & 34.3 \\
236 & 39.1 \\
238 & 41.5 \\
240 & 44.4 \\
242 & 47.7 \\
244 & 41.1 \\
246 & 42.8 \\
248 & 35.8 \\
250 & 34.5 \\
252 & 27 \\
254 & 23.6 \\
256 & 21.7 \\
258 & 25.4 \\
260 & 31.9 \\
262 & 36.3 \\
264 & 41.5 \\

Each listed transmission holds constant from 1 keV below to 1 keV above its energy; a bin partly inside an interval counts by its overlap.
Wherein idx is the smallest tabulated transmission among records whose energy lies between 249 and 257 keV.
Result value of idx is 21.7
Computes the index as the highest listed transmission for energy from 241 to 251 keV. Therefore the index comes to 47.7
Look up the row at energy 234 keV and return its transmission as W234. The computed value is 34.3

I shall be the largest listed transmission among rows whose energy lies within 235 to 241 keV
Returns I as 44.4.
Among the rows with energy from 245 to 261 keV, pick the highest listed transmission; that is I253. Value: 42.8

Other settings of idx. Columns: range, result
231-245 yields 27.4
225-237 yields 22.1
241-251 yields 34.5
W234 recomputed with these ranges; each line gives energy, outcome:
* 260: 31.9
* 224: 27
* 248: 35.8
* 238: 41.5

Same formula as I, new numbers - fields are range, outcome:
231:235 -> 34.3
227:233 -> 27.4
